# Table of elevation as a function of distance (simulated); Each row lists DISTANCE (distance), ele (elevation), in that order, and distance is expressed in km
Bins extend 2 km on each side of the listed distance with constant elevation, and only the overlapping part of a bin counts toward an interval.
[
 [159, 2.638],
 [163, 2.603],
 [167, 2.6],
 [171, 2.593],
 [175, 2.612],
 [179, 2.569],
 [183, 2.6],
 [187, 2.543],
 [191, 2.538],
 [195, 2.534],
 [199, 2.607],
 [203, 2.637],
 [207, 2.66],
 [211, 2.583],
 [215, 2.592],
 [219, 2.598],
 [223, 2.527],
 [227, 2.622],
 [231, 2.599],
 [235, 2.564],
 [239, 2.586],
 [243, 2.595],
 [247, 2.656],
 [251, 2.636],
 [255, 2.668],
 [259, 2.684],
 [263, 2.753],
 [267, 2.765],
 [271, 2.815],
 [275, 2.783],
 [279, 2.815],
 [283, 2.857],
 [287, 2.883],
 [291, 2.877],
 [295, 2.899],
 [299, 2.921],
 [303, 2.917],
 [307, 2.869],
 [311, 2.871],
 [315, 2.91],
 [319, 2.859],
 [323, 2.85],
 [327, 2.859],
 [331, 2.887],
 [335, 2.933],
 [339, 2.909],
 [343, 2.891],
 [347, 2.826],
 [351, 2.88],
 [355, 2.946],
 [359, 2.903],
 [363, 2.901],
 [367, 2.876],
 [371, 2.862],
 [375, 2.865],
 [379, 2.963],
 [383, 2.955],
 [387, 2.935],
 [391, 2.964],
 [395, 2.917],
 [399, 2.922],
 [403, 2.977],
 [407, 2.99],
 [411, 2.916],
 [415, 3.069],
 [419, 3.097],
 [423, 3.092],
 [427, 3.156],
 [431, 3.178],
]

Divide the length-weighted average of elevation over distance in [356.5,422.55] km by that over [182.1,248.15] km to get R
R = 1.1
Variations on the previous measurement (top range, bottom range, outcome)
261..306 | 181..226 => 1.10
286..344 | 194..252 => 1.11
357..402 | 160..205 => 1.13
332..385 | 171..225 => 1.12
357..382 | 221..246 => 1.12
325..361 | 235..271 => 1.08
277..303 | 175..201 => 1.12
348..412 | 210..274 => 1.11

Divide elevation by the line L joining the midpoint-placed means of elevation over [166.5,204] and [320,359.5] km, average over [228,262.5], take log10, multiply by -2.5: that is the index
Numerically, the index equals 0.03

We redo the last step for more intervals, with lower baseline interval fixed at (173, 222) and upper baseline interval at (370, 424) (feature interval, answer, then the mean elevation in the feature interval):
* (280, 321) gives -0.04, 2.88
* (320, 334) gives -0.01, 2.87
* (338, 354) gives 0.00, 2.88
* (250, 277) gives -0.01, 2.73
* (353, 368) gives 0.00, 2.91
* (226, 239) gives 0.03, 2.59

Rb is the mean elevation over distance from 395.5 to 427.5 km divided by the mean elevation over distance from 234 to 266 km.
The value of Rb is 1.1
